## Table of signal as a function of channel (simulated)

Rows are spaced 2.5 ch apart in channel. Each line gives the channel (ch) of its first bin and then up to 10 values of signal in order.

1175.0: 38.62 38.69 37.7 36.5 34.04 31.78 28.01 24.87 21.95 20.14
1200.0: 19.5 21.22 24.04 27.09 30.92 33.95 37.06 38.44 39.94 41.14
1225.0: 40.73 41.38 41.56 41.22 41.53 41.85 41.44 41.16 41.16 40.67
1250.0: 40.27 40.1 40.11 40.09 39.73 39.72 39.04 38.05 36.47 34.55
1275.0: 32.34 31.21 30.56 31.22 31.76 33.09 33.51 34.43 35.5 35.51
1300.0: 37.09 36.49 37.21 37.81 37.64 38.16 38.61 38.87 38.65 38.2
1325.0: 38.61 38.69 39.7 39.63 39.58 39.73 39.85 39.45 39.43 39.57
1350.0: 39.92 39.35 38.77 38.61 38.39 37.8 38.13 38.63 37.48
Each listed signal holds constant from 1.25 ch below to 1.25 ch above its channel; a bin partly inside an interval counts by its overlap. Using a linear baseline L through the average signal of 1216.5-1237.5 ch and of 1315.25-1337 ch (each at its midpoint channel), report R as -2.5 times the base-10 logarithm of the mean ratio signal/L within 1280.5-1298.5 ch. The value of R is 0.19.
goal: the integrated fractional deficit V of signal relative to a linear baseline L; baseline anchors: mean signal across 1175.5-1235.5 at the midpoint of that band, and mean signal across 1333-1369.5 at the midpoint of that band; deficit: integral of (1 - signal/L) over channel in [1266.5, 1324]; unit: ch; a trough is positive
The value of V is 1.9 ch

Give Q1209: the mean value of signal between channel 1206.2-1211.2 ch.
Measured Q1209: 28.9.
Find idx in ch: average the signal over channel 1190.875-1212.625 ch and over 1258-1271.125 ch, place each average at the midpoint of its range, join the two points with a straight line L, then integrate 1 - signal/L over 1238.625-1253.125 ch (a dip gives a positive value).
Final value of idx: -2.70 ch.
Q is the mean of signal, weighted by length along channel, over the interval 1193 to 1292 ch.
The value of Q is 35.3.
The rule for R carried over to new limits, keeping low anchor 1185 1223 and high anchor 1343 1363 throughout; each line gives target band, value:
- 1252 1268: -0.200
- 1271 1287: 0.069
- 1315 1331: -0.048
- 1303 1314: -0.045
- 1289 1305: -0.007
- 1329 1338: -0.053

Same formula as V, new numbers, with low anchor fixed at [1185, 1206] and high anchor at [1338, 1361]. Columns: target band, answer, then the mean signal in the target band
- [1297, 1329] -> -1.9 ch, 37.9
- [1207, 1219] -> -3.6 ch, 34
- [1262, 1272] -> -2.1 ch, 37.9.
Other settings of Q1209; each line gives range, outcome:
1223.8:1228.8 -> 41.1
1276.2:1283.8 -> 31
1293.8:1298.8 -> 35.5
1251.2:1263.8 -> 39.9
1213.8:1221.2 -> 38.5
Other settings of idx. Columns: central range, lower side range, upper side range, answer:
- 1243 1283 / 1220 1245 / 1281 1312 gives 1.06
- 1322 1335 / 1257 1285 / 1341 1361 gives -0.31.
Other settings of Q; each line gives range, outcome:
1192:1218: 26.9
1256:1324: 36.2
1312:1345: 39.1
